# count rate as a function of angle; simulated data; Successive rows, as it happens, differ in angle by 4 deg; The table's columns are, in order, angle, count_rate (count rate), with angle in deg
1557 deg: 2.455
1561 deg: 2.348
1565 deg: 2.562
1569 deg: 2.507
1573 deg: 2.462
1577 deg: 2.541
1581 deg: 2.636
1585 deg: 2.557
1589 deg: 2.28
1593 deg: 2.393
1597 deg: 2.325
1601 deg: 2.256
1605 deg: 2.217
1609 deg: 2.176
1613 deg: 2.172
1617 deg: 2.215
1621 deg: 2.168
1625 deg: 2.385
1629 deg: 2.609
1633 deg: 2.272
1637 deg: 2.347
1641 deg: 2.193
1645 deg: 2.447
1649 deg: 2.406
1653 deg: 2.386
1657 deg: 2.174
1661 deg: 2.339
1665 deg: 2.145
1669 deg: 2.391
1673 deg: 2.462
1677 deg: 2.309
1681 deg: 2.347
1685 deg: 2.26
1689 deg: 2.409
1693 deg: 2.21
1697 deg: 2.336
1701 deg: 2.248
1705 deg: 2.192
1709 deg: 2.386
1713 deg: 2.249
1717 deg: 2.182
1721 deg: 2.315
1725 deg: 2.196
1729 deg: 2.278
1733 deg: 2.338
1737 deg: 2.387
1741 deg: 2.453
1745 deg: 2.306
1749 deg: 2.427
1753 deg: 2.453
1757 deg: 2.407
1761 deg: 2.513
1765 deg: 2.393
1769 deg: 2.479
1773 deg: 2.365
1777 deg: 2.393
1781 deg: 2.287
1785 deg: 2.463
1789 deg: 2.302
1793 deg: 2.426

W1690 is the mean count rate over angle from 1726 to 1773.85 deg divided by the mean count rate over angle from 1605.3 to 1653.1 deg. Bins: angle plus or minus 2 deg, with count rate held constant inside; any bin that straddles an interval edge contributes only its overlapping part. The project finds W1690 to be 1.04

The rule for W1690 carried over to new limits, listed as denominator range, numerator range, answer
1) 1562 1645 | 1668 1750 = 0.98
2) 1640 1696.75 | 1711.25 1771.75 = 1.02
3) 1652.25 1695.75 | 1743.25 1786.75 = 1.04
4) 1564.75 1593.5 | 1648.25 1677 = 0.93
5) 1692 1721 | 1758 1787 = 1.07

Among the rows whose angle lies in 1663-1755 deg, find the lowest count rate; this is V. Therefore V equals 2.145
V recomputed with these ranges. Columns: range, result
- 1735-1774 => 2.306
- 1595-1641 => 2.168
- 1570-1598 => 2.28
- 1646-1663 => 2.174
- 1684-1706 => 2.192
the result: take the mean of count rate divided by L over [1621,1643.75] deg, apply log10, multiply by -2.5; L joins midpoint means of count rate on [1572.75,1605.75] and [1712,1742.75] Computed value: 0.014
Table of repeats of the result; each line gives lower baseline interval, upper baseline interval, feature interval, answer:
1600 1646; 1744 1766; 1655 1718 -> 0.028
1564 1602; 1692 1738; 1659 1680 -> 0.003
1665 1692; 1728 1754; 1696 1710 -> 0.035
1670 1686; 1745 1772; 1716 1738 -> 0.055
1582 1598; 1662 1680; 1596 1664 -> 0.033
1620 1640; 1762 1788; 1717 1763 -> 0.012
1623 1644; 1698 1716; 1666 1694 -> -0.016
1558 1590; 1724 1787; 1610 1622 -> 0.132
